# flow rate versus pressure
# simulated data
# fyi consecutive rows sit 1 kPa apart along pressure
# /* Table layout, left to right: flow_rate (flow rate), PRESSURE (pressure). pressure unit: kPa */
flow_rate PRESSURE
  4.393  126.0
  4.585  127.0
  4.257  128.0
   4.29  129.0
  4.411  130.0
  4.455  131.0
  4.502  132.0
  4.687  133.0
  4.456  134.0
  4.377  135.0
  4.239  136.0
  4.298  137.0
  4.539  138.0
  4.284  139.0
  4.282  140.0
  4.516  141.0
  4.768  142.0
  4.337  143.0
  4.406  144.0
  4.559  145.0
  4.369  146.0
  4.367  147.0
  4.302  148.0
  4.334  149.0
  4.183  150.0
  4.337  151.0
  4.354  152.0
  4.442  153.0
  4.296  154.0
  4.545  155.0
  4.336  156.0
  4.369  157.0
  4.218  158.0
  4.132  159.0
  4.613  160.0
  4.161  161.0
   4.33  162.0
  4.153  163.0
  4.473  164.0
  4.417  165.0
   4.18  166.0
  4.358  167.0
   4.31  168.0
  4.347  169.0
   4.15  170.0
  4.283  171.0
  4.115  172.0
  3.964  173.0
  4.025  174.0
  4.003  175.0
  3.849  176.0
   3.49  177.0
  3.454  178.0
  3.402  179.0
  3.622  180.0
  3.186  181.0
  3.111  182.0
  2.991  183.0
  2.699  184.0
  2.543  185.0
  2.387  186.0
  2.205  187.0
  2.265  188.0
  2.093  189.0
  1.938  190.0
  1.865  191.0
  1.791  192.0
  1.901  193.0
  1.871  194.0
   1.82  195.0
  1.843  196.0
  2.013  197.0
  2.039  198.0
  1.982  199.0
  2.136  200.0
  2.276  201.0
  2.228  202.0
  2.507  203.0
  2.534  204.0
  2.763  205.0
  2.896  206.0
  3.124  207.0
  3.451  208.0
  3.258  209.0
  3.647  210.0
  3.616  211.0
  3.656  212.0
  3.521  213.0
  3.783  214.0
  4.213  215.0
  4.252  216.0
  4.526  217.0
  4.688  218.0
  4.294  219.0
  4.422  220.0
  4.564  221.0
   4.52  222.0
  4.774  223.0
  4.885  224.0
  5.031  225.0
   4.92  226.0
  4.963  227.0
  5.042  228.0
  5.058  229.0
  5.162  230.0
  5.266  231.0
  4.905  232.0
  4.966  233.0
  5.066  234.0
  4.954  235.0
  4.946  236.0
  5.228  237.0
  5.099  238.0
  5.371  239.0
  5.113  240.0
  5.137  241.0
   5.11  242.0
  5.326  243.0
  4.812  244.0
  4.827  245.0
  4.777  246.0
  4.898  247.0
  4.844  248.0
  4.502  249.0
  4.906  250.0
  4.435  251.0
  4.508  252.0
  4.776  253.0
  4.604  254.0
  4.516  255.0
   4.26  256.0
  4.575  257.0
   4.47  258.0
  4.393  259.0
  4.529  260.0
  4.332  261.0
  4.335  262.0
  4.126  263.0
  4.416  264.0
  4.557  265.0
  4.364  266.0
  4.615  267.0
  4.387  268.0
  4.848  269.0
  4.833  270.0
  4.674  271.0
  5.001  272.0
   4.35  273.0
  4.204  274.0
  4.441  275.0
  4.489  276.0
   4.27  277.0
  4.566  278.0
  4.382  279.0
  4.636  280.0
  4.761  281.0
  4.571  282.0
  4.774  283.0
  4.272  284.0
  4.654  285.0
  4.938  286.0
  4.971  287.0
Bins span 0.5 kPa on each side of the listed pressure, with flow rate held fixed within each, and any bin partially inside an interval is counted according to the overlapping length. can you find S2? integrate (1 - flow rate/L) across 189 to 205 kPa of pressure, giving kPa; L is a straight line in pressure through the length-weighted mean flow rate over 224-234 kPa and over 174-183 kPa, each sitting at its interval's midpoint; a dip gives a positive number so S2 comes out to 7.9 kPa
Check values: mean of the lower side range 3.51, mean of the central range 2.07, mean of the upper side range 5.03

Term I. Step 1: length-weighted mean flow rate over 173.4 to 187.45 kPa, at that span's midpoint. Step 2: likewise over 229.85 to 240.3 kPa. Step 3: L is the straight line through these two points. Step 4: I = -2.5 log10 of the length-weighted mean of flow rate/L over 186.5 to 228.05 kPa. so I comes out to 0.30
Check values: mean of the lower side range 3.22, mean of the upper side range 5.1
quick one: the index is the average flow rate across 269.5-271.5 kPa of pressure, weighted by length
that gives 4.75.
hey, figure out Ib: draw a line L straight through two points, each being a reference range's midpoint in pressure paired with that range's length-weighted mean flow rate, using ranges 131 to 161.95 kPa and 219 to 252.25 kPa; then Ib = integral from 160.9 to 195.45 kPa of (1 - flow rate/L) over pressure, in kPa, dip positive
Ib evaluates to 9.5 kPa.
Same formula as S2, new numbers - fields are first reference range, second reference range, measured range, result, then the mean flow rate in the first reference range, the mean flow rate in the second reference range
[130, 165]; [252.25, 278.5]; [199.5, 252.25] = 1.52 kPa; 4.38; 4.5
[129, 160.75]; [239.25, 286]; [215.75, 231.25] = -0.78 kPa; 4.39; 4.62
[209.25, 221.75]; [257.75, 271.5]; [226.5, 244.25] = -3.49 kPa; 4.09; 4.49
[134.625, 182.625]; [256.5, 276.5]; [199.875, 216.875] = 4.36 kPa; 4.19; 4.5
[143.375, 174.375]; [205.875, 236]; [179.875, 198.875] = 8.99 kPa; 4.31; 4.41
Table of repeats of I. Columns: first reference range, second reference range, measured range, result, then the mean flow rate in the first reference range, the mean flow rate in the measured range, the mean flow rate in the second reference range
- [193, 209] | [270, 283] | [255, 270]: -0.08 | 2.38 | 4.46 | 4.55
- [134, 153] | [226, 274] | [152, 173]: 0.04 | 4.38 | 4.3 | 4.77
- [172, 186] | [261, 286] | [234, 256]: -0.17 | 3.4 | 4.88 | 4.53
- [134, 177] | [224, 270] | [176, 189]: 0.44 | 4.3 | 2.95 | 4.79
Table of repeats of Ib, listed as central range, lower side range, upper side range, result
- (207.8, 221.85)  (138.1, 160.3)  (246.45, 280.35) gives 1.4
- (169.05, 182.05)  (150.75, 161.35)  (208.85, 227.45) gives 1.7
